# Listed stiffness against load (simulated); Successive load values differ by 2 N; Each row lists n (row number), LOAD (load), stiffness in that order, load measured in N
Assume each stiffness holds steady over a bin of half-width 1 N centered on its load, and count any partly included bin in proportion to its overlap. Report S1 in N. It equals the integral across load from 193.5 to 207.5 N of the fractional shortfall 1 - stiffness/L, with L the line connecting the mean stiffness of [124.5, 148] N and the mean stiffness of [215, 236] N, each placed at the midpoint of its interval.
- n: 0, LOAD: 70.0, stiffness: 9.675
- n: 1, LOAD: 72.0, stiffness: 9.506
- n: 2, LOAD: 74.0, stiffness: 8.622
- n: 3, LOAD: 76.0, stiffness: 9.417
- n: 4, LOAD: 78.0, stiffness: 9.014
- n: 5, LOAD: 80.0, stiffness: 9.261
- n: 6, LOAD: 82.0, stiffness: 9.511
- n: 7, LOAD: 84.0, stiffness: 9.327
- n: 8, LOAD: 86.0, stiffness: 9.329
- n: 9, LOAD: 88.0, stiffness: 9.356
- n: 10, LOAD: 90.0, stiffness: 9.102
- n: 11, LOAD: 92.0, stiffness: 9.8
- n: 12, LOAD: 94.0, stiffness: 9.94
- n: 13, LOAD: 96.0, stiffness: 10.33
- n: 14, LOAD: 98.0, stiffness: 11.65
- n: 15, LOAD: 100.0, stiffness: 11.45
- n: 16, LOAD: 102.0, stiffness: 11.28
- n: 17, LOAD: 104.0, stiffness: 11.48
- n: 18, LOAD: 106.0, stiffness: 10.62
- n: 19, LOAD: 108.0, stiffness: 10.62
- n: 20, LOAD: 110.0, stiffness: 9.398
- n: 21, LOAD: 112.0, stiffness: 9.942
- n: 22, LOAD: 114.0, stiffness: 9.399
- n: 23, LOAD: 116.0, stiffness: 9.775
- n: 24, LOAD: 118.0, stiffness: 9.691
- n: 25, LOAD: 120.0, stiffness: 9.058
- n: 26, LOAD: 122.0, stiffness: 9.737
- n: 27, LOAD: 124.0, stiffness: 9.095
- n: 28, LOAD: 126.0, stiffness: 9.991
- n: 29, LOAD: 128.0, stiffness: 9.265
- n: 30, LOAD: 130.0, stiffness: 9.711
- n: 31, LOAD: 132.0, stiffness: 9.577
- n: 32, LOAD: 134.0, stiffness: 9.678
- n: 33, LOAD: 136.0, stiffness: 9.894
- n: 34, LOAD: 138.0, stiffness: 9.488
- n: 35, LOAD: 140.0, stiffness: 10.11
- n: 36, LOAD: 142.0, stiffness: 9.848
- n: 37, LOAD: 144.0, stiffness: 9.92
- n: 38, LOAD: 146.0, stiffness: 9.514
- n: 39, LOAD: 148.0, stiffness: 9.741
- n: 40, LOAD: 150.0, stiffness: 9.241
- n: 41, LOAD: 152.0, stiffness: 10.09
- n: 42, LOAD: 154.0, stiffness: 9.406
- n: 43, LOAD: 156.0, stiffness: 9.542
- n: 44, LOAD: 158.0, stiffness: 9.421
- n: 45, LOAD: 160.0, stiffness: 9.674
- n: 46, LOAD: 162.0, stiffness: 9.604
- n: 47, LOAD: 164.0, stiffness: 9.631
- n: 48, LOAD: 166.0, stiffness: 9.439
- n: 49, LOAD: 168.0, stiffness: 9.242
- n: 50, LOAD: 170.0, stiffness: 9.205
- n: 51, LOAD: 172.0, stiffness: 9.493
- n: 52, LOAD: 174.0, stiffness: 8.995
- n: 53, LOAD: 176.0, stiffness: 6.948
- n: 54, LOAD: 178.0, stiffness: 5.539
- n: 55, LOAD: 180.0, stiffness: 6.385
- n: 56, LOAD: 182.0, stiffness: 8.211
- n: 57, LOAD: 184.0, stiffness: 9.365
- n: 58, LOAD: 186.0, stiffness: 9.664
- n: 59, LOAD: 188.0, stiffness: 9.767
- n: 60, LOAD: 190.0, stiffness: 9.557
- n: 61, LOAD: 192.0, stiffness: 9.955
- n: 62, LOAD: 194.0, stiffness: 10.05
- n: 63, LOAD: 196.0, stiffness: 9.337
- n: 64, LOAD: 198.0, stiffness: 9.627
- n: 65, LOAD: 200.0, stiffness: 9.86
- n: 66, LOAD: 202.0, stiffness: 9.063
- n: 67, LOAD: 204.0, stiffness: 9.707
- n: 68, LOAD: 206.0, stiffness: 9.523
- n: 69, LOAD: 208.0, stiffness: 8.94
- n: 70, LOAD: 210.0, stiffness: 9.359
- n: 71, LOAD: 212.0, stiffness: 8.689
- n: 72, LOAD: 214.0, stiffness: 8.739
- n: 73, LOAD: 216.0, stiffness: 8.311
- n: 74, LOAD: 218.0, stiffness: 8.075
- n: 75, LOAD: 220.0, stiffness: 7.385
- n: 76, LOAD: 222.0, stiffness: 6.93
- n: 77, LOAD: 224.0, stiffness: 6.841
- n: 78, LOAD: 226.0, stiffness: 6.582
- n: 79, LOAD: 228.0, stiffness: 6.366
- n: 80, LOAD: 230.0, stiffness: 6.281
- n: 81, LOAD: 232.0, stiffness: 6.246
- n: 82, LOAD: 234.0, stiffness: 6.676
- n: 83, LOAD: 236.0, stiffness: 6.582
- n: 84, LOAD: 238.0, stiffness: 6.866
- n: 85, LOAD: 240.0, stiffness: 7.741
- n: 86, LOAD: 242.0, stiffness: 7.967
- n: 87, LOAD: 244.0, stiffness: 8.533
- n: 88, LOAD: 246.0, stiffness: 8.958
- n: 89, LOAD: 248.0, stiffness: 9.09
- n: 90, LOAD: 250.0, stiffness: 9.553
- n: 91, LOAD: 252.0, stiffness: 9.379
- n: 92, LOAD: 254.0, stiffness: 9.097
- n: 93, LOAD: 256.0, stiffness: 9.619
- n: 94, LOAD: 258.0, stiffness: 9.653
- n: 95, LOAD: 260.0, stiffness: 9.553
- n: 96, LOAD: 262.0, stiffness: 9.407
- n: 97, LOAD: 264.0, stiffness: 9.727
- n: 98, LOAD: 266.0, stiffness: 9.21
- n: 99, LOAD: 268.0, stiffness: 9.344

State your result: -3.3 N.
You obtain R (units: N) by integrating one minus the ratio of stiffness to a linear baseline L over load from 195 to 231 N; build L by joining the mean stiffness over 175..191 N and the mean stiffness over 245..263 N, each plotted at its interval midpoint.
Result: 1.4 N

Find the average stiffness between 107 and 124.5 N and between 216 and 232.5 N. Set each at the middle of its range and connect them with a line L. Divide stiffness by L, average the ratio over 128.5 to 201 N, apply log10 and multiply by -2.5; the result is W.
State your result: -0.11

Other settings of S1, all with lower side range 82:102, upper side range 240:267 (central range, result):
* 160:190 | 2.7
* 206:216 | 0.5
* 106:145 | 0.6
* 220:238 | 5.2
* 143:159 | 0.2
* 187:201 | -0.4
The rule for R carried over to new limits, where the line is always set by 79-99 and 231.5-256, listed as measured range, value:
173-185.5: 1.65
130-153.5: -1.31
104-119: -0.78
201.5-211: -0.87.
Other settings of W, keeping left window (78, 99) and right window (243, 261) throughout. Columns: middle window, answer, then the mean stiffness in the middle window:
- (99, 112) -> -0.11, 10.7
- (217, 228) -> 0.30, 7.09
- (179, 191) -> 0.07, 8.82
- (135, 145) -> -0.03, 9.85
